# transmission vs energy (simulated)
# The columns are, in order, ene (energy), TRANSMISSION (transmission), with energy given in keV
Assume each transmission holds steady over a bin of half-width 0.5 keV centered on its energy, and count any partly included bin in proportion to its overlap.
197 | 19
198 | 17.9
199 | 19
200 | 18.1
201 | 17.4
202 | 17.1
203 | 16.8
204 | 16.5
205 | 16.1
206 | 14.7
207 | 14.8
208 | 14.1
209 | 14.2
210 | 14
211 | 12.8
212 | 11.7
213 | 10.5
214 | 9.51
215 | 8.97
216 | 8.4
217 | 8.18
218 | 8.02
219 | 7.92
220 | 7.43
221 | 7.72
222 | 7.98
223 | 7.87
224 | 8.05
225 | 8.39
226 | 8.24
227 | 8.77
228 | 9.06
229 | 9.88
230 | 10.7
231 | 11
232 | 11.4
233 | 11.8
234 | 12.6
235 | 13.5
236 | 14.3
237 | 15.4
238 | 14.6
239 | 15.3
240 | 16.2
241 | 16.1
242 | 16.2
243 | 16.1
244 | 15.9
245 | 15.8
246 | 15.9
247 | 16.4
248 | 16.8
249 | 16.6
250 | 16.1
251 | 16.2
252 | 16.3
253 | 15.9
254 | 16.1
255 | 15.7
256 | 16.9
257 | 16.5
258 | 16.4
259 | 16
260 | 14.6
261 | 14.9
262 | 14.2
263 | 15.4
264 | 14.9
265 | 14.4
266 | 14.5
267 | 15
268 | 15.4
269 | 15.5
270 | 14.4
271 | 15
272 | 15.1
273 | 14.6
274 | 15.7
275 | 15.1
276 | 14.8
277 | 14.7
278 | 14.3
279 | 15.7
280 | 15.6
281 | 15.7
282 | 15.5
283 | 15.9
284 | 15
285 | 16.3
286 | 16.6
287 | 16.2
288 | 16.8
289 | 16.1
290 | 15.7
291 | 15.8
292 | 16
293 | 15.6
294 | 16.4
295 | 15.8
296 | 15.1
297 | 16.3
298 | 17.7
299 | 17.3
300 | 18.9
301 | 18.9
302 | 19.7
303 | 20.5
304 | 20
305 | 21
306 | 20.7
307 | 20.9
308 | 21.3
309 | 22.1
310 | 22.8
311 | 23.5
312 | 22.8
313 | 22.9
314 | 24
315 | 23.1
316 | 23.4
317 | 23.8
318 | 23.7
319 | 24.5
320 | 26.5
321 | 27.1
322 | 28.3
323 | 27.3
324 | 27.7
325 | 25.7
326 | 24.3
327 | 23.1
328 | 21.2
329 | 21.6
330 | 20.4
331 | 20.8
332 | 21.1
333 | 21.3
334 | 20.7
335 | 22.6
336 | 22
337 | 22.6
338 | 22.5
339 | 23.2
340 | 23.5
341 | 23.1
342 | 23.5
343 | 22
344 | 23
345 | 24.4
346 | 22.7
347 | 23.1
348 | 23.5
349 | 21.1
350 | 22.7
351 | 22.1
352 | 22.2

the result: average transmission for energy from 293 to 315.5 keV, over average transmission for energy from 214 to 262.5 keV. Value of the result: 1.5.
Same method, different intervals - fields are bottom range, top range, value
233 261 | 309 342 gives 1.50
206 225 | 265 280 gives 1.47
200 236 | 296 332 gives 1.94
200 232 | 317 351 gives 2.07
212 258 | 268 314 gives 1.38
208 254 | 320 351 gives 1.88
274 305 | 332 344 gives 1.36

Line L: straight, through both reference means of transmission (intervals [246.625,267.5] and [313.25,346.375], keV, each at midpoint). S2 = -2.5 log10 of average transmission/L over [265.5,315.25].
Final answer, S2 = 0.11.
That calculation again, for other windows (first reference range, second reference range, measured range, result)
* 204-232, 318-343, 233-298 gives 0.01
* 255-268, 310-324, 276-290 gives 0.21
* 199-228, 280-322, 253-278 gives 0.07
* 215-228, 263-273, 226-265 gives -0.24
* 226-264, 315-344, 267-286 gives 0.17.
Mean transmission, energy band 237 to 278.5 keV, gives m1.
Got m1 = 15.5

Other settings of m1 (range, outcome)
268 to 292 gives 15.5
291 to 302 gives 16.9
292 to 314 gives 19.6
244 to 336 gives 18.5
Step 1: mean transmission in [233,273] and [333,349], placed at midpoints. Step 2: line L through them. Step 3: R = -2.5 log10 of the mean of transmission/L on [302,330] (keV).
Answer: -0.13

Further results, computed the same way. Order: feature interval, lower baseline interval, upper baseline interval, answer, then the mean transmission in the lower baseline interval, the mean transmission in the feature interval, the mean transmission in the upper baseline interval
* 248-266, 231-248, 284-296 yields -0.03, 14.8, 15.7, 16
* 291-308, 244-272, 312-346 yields 0.12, 15.6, 18.2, 23.5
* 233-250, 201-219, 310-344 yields 0.02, 12.7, 15.4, 23.4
